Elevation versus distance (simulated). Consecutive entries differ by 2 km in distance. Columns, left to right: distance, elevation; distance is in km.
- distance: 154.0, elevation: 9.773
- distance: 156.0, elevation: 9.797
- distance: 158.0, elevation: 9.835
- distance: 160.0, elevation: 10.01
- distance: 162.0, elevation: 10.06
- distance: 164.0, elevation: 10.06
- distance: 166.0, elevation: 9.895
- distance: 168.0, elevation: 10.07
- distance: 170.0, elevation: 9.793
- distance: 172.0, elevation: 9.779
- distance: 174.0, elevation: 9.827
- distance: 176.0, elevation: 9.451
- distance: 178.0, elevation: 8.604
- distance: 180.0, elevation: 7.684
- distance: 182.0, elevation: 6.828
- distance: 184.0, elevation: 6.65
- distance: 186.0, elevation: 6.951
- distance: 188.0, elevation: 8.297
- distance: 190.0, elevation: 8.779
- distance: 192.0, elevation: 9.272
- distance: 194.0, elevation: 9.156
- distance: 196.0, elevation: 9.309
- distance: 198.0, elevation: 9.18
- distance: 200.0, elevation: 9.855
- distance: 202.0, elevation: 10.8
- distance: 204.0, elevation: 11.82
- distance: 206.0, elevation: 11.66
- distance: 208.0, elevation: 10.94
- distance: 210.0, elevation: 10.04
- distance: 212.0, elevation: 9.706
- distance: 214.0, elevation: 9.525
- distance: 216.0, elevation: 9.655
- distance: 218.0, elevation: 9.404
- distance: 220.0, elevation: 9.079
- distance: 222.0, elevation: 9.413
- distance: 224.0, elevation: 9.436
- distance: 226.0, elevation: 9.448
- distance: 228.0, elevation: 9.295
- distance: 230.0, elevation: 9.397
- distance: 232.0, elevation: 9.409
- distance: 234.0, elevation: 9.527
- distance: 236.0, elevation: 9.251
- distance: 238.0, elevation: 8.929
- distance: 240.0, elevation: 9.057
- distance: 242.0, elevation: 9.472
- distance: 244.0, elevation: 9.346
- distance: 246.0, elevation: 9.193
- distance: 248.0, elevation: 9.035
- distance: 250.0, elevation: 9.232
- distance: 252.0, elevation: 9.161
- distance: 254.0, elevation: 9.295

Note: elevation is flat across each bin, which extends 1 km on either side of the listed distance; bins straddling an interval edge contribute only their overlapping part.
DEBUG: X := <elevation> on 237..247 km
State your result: 9.2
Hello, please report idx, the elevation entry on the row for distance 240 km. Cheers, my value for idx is 9.057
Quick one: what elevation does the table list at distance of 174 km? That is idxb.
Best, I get 9.827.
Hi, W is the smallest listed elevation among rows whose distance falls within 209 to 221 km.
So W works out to 9.079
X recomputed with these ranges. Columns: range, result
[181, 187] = 6.81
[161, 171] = 9.98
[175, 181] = 8.58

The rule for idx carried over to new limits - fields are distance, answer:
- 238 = 8.929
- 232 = 9.409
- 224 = 9.436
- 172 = 9.779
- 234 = 9.527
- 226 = 9.448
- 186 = 6.951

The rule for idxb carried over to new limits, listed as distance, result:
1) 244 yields 9.346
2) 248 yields 9.035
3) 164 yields 10.06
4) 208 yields 10.94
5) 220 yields 9.079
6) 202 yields 10.8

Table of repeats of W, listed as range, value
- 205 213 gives 9.706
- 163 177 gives 9.451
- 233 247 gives 8.929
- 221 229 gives 9.295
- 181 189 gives 6.65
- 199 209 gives 9.855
